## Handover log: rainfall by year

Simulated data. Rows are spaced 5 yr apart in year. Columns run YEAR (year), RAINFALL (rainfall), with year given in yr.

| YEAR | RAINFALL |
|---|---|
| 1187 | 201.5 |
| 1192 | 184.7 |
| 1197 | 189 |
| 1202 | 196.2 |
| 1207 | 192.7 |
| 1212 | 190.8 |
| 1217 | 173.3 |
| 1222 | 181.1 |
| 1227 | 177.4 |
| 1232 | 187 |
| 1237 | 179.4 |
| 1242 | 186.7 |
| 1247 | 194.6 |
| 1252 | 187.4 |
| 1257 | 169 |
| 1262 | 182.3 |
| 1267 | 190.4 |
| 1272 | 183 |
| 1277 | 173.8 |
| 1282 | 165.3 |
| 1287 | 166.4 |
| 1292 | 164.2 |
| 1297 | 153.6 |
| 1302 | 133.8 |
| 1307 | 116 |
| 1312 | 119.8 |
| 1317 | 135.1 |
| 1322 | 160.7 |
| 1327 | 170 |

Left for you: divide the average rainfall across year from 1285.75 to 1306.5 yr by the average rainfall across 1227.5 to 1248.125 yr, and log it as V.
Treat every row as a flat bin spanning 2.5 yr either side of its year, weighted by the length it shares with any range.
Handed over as 0.81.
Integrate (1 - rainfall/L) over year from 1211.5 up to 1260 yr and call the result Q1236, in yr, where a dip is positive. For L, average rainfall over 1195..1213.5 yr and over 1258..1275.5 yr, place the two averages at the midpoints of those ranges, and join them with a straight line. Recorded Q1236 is 1.4 yr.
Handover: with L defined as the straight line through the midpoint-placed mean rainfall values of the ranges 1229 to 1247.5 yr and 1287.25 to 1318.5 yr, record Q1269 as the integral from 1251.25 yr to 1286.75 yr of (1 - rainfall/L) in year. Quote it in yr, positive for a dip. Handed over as -3.0 yr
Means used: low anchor 186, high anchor 139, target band 178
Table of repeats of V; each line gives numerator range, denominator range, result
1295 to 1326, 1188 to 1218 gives 0.73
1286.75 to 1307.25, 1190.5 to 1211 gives 0.78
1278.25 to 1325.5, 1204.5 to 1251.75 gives 0.80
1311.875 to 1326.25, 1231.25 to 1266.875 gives 0.79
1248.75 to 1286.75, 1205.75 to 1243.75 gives 0.97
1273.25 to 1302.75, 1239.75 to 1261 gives 0.88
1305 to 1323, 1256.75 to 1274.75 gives 0.72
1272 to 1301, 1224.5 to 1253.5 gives 0.89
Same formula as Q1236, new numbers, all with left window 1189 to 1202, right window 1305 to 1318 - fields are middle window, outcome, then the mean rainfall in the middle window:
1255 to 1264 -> -1.4 yr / 176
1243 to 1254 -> -2.2 yr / 191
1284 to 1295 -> -2.4 yr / 165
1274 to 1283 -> -1.9 yr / 171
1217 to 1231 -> -0.5 yr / 179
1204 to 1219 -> -0.5 yr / 186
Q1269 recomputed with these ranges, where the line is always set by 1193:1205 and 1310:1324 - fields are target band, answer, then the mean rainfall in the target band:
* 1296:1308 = 0.9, 134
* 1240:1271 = -3.5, 185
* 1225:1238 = -0.3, 182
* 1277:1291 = -1.3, 167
